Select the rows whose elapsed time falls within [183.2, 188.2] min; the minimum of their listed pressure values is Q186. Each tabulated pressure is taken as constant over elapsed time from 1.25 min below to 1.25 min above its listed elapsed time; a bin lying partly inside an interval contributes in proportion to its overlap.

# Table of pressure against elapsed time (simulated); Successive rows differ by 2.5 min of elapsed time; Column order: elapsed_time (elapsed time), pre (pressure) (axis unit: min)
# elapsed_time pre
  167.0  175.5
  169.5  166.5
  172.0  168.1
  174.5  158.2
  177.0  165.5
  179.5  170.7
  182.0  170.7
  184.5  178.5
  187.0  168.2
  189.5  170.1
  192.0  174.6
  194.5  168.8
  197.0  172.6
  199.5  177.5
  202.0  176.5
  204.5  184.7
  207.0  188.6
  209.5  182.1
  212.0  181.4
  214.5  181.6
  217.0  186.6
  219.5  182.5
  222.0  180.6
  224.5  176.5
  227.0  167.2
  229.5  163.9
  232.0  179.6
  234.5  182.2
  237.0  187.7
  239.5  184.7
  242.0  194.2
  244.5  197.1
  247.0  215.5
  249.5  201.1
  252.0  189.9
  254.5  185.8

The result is 168.2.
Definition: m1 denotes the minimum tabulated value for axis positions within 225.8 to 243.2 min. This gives 163.9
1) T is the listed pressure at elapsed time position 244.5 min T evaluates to 197.1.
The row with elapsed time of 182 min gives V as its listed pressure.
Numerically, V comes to 170.7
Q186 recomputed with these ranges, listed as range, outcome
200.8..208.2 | 176.5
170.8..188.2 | 158.2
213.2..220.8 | 181.6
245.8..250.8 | 201.1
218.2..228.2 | 167.2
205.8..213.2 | 181.4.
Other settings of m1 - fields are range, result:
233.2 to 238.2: 182.2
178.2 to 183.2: 170.7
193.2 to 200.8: 168.8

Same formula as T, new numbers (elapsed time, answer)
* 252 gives 189.9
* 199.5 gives 177.5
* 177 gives 165.5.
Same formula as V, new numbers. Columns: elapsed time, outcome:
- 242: 194.2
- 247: 215.5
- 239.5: 184.7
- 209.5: 182.1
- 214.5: 181.6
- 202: 176.5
